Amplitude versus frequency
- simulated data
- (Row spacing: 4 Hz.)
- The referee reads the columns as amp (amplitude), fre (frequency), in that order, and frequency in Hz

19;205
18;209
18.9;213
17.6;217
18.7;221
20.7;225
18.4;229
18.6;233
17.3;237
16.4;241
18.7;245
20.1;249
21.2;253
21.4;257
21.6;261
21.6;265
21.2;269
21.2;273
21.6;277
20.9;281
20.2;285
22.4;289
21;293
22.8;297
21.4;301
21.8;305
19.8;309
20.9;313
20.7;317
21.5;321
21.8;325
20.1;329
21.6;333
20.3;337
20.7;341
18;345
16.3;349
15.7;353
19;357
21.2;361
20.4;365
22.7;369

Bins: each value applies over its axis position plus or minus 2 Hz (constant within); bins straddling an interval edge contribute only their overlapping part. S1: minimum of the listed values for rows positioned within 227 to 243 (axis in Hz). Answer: 16.4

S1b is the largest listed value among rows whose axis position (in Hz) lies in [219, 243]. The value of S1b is 20.7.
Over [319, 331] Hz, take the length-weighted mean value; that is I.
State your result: 21.1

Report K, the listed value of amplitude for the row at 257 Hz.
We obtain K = 21.4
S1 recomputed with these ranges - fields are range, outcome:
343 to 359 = 15.7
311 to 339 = 20.1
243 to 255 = 18.7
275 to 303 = 20.2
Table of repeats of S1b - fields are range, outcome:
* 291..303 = 22.8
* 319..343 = 21.8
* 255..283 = 21.6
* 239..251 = 20.1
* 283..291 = 22.4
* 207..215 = 18.9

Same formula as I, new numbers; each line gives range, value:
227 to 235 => 18.5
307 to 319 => 20.5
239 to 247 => 17.5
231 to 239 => 18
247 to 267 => 21.2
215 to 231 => 18.9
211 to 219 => 18.2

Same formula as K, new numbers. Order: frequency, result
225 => 20.7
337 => 20.3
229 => 18.4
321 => 21.5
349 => 16.3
